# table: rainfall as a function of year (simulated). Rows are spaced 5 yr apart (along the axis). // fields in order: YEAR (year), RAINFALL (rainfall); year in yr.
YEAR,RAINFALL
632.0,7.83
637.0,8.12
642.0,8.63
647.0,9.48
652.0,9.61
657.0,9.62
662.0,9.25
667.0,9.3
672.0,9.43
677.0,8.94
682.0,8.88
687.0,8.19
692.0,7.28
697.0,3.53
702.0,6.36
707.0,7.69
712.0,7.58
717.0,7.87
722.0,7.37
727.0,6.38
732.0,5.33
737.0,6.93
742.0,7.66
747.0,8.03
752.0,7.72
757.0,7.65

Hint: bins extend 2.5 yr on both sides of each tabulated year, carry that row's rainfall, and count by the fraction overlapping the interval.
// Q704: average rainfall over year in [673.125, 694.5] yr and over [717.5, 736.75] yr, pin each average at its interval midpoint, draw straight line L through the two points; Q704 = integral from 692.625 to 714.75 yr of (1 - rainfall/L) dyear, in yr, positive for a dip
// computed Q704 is 3.3 yr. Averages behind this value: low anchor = 8.39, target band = 6.39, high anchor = 6.58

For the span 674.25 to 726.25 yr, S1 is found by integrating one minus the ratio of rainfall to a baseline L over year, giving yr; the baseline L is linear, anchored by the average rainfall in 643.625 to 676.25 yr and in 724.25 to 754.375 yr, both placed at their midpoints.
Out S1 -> 5.3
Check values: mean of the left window 9.4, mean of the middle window 7.35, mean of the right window 7.01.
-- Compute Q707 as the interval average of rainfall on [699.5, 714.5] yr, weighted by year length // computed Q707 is 7.21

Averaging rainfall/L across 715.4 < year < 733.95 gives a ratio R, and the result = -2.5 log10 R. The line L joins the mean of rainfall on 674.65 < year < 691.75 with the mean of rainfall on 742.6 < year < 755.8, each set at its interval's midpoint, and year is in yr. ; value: 0.20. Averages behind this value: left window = 8.48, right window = 7.82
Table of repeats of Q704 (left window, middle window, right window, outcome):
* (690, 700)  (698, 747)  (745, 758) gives -3.4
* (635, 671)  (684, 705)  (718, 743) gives 3.9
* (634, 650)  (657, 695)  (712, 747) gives -3.0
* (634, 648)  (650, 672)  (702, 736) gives -3.3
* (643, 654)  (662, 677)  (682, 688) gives -0.7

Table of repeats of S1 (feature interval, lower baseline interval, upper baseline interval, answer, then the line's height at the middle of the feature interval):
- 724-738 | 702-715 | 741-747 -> 2.7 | 7.66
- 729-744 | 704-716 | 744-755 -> 2.3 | 7.77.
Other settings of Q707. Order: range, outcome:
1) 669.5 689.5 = 8.86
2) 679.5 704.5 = 6.85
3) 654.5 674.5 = 9.4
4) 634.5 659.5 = 9.09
